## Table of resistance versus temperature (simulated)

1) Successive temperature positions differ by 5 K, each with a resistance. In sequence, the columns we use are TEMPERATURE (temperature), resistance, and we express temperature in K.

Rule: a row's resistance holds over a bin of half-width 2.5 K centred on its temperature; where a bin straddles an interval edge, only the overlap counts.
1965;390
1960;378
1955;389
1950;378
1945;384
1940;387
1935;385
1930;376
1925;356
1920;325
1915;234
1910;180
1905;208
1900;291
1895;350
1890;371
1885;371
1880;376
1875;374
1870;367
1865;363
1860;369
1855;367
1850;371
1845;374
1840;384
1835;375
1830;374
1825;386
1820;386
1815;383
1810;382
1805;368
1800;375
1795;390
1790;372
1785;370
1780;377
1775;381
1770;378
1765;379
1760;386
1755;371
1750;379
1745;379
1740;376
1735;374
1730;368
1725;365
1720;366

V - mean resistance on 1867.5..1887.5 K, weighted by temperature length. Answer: 372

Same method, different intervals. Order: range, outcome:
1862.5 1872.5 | 365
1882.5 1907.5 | 318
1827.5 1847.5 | 377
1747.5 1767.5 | 379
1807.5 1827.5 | 384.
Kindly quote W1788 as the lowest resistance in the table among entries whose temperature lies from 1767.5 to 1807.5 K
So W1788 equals 368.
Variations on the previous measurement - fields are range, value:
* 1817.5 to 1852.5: 371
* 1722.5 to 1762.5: 365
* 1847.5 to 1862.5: 367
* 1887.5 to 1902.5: 291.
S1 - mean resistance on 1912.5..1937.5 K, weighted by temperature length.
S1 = 335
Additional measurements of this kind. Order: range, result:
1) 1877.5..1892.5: 373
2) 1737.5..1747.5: 378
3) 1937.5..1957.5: 384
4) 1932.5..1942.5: 386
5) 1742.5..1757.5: 376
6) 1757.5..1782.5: 380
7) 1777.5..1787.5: 374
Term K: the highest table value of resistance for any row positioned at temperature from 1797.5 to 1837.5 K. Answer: 386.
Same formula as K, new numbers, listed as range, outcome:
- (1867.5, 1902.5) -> 376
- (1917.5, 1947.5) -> 387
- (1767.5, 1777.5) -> 381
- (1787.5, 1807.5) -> 390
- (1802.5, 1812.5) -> 382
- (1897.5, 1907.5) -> 291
